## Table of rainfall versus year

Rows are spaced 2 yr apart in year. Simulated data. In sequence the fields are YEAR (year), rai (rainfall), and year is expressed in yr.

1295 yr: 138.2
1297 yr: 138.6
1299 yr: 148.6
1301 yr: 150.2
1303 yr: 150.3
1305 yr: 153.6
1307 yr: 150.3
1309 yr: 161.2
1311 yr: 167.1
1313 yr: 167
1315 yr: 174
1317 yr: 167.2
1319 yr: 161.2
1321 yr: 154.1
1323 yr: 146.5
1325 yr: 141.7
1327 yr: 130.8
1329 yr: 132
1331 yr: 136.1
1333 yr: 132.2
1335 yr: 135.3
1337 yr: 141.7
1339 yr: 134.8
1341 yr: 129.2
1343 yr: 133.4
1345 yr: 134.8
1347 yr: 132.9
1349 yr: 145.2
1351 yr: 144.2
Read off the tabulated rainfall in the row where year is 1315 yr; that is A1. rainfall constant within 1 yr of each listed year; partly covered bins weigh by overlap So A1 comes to 174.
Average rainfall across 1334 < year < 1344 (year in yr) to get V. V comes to 135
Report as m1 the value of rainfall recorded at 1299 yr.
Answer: 148.6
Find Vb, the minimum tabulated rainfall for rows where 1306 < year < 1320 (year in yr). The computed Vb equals 150.3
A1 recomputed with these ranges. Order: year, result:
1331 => 136.1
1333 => 132.2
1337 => 141.7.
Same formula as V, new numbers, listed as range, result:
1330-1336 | 135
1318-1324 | 154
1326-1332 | 133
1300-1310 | 153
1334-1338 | 138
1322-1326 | 144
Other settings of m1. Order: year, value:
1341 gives 129.2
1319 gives 161.2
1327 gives 130.8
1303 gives 150.3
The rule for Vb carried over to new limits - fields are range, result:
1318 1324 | 146.5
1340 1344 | 129.2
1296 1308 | 138.6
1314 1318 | 167.2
